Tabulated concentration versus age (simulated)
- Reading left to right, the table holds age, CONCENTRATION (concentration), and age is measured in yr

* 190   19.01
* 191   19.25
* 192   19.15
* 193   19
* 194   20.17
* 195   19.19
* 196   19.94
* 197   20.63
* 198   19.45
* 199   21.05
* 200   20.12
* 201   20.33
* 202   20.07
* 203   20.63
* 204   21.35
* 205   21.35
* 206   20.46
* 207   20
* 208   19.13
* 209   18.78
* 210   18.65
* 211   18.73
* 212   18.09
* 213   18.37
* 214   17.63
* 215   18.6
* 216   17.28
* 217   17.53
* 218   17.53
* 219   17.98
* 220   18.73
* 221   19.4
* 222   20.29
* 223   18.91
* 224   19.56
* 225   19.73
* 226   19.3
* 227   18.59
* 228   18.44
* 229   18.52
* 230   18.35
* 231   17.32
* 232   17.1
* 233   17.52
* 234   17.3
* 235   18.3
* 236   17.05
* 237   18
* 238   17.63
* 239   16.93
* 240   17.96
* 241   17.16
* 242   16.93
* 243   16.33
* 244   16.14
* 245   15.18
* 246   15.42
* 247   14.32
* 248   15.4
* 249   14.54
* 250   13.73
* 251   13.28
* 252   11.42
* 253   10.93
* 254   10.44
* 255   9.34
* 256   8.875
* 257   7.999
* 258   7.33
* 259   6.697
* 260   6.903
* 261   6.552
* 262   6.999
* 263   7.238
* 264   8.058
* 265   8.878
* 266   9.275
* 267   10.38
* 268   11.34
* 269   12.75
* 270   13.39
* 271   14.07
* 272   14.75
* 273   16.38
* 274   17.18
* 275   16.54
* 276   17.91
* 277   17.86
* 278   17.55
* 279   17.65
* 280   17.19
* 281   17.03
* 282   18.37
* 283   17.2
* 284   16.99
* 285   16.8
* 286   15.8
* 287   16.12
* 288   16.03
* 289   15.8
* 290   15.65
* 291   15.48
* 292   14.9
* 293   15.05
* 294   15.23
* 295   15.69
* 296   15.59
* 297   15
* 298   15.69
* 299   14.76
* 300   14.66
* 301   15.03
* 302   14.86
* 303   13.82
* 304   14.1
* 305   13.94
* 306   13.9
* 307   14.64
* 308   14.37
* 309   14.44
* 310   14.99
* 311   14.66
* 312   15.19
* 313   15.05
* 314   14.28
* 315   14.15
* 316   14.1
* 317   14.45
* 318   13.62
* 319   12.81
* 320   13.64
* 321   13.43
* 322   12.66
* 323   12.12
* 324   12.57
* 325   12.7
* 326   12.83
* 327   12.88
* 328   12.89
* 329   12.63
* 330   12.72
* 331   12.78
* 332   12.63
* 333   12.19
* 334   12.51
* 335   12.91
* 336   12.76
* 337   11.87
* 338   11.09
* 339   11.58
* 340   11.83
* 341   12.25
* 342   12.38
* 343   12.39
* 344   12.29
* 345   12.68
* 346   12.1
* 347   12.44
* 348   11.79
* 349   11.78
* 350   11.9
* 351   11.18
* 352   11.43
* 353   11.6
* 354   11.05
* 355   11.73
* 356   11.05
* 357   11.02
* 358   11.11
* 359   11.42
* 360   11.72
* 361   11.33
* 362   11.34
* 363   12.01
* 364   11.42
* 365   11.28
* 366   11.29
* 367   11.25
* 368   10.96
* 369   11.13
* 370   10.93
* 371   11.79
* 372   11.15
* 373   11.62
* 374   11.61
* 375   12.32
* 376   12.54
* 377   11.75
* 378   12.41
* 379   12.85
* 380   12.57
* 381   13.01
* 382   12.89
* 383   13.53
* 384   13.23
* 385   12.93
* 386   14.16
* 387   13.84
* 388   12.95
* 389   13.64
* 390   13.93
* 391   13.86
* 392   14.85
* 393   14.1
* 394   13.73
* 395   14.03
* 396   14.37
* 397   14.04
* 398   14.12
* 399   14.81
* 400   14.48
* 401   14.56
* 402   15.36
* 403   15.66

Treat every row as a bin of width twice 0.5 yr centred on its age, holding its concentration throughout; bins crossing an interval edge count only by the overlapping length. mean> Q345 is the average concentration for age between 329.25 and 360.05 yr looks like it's 12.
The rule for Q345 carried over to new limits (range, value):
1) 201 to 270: 15.6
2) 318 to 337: 12.8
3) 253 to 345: 13.4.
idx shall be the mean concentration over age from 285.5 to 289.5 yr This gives 15.9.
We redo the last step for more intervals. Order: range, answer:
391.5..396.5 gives 14.2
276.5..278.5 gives 17.7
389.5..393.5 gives 14.2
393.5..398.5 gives 14.1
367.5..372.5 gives 11.2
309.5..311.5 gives 14.8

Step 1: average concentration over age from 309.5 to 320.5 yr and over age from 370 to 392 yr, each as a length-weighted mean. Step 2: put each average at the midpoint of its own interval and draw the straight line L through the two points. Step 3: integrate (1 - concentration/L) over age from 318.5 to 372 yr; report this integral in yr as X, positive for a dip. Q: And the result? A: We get 6.3 yr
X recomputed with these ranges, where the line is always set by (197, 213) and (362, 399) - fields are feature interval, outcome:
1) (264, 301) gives 3.26 yr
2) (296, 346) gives 5.73 yr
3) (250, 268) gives 8.78 yr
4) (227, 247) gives 1.47 yr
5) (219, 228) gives -0.04 yr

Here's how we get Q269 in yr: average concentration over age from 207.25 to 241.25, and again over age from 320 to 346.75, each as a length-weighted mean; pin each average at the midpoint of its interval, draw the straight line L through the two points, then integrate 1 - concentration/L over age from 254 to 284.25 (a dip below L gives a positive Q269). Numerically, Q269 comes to 6.1 yr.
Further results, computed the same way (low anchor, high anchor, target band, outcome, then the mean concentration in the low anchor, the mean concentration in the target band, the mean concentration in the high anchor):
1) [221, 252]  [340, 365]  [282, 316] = -2.30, 17.1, 15.2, 11.7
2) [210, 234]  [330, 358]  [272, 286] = -1.59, 18.4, 17.1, 12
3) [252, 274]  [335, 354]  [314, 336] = -2.89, 10.1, 13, 12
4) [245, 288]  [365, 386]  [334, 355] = 0.71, 13.1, 12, 12.1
